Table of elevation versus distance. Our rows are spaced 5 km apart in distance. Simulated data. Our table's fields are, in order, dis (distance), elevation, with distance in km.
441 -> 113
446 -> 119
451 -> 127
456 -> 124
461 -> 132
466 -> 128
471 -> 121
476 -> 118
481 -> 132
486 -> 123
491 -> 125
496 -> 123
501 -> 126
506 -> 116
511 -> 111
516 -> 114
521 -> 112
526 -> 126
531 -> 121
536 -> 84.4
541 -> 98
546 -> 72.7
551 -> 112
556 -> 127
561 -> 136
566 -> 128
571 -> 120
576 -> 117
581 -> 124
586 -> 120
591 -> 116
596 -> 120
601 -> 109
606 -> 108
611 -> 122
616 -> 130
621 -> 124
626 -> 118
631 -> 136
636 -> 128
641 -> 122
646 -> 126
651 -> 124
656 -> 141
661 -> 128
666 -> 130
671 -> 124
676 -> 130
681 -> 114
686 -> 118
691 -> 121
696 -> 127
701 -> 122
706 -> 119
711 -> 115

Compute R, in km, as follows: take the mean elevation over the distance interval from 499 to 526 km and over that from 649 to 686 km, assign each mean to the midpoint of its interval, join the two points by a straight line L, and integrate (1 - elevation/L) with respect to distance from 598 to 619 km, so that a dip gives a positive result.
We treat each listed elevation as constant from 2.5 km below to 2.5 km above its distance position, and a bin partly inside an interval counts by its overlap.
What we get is 0.9 km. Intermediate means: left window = 117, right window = 127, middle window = 117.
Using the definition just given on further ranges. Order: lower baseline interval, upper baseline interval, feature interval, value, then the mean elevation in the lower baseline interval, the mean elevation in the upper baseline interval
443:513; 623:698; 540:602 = 4.3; 123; 126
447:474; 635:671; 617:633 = 0.2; 126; 128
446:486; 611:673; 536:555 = 4.6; 125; 127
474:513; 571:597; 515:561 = 4.5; 122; 119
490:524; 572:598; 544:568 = 0.6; 118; 119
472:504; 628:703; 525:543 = 2.7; 124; 126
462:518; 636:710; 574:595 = 0.7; 122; 125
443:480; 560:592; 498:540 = 3.5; 124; 123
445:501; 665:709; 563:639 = 1.2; 125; 122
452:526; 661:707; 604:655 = -0.7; 122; 123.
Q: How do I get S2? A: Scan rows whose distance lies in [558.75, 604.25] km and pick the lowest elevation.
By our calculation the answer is 109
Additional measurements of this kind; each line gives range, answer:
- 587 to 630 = 108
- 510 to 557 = 72.7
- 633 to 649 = 122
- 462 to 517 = 111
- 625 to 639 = 118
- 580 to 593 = 116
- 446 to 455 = 119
